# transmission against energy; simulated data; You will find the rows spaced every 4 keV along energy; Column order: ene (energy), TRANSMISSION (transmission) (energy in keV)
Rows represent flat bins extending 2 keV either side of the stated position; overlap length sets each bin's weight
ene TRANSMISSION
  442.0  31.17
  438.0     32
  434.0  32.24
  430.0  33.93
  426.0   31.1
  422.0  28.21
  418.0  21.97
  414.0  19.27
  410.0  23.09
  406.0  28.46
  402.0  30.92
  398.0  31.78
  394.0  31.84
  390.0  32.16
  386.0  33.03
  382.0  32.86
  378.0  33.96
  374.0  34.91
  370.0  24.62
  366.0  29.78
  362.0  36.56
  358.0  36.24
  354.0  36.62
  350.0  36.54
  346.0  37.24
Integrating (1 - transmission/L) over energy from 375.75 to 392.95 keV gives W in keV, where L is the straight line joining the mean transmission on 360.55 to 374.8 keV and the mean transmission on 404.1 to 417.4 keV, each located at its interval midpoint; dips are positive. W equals -3.03 keV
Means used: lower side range 31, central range 33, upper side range 23.4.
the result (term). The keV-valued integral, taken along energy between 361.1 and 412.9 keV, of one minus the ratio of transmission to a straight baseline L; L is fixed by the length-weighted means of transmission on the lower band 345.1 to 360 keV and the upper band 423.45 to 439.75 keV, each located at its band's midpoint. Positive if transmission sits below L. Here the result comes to 5.91 keV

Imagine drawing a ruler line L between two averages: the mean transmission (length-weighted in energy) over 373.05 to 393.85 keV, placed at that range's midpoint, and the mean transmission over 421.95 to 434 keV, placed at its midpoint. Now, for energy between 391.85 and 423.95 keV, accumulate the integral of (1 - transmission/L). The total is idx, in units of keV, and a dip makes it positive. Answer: 5.40 keV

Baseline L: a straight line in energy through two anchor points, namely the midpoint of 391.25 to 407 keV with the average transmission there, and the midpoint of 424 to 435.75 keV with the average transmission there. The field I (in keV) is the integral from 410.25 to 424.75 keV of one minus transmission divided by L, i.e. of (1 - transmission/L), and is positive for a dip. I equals 3.78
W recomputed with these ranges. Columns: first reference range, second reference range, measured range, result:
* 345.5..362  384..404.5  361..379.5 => 1.6 keV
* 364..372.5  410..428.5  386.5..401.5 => -3.2 keV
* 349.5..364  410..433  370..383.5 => 0.4 keV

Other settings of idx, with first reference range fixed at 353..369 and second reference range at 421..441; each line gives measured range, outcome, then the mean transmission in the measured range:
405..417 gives 3.4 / 23.1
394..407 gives 0.8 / 30.8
